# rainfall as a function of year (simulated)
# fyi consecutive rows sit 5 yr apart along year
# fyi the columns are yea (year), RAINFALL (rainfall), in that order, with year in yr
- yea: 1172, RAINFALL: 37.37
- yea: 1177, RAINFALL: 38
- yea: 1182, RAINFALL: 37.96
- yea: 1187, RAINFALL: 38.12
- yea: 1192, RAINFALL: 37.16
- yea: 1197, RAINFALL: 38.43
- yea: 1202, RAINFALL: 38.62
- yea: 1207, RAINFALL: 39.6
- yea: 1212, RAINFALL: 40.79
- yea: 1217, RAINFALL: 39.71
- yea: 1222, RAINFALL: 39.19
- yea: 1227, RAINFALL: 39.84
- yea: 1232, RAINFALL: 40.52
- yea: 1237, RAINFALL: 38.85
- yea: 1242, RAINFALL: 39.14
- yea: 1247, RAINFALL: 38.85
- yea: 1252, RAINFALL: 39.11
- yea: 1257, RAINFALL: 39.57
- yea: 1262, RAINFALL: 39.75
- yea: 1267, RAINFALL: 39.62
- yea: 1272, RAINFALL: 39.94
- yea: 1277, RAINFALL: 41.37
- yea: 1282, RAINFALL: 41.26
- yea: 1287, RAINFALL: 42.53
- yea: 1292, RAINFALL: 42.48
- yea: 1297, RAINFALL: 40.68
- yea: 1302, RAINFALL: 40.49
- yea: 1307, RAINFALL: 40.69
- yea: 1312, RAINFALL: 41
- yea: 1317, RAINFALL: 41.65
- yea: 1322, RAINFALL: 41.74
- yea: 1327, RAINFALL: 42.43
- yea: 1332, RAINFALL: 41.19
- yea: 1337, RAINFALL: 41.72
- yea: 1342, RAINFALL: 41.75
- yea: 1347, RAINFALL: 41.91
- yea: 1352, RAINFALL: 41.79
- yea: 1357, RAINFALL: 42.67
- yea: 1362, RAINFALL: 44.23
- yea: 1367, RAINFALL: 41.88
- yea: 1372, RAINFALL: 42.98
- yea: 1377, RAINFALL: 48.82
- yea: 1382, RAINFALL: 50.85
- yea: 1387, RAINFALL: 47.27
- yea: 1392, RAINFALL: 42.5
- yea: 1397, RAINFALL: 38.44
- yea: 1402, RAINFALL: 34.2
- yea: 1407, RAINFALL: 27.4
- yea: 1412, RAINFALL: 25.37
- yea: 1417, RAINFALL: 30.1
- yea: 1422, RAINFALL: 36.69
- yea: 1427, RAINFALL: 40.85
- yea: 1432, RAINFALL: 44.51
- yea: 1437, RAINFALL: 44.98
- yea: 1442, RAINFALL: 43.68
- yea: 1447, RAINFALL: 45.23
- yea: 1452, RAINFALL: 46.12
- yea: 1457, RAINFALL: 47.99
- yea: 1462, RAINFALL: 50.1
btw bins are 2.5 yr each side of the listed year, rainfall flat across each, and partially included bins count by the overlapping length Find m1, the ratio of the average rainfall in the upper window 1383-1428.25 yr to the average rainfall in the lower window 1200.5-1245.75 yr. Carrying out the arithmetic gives 0.9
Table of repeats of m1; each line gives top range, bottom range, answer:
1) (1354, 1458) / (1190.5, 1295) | 1.03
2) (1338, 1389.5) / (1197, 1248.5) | 1.12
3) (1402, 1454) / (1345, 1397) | 0.86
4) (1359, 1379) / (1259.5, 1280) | 1.10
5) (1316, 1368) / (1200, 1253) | 1.07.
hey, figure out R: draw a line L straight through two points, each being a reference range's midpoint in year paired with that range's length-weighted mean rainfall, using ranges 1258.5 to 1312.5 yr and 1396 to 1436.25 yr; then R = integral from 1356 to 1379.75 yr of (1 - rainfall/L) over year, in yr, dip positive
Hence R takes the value -4.6 yr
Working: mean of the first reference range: 40.9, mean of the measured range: 44.3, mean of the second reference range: 35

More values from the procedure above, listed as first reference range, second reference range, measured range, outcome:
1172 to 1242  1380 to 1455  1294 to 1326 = -1.4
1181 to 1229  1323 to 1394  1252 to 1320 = 1.1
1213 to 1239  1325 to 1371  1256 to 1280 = 0.3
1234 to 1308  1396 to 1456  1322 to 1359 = -2.3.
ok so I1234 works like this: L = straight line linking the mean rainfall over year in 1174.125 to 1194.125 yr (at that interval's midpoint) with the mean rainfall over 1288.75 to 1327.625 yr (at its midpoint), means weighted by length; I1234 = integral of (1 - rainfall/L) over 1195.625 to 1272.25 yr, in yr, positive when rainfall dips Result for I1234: -0.5 yr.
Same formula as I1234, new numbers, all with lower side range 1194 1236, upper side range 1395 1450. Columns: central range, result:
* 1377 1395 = -4.3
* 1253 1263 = -0.1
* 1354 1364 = -1.4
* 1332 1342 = -0.9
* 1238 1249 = 0.1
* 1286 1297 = -0.9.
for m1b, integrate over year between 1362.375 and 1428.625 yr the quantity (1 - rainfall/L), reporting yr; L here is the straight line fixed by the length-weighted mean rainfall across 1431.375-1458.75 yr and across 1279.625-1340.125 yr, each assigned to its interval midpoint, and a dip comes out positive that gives 7.13 yr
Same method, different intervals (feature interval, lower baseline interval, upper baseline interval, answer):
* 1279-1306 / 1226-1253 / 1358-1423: -1.4 yr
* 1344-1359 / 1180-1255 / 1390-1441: -1.9 yr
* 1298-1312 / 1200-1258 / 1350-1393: 0.6 yr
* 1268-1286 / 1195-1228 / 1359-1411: -0.3 yr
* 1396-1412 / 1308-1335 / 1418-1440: 3.7 yr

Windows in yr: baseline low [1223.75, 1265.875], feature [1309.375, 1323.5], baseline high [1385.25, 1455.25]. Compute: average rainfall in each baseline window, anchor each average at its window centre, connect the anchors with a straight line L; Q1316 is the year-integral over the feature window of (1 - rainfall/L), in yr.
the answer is -0.8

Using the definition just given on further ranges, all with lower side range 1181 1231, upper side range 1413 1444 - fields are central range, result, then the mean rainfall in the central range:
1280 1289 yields -0.63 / 41.9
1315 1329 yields -0.98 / 41.9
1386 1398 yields -1.04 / 42.7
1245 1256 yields 0.01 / 39.1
